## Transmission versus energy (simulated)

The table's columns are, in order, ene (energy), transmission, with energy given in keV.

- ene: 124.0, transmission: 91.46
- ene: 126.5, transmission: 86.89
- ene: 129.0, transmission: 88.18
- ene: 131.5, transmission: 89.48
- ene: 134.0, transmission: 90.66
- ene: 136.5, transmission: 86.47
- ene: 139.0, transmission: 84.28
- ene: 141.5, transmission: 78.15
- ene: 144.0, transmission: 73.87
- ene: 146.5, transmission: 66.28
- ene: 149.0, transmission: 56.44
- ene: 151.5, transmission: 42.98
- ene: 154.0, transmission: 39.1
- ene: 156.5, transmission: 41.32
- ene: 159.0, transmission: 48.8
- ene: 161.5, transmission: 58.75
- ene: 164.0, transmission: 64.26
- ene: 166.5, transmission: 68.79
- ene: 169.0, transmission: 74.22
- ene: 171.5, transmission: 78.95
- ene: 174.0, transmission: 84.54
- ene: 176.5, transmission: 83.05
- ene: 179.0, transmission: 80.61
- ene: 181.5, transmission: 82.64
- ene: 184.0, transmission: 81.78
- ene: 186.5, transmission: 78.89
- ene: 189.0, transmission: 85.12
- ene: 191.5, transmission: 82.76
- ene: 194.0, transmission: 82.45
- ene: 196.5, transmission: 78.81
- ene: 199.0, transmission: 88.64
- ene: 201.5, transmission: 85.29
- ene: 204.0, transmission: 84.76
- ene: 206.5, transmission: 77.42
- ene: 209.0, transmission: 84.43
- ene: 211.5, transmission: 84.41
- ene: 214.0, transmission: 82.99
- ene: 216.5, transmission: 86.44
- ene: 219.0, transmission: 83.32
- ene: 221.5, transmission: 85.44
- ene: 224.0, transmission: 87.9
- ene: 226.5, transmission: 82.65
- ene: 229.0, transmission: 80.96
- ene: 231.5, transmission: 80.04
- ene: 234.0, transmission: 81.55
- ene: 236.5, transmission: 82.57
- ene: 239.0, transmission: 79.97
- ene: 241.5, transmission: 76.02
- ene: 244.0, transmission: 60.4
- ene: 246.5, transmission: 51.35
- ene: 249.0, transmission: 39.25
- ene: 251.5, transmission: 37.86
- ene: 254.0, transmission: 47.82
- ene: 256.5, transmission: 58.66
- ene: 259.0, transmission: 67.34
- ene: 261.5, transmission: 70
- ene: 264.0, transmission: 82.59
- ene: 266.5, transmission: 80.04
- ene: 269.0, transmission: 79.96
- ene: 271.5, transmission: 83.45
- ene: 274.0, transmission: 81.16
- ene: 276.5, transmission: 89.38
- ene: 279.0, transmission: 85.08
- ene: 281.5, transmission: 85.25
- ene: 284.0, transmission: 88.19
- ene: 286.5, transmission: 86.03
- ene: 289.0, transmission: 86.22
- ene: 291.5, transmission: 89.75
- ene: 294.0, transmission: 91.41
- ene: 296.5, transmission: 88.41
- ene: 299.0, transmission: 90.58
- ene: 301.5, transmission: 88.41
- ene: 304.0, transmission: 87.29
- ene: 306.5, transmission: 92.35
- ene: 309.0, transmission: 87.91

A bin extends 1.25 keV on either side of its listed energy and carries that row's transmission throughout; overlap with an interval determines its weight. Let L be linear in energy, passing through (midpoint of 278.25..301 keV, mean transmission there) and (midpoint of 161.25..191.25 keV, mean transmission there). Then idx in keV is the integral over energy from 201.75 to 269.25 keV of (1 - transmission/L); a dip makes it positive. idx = 7.2 keV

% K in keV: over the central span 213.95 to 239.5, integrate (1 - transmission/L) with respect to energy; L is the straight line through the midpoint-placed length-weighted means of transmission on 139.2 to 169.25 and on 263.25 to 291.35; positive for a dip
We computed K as -3.0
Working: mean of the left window 59.8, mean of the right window 84.5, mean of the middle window 83.2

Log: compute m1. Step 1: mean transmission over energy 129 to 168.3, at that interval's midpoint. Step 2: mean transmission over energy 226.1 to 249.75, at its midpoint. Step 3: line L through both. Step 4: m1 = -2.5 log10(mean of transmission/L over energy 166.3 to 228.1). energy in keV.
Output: -0.19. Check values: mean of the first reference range 66.8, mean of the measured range 82.5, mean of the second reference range 71.8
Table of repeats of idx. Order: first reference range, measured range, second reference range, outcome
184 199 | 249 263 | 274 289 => 4.9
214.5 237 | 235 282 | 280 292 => 8.3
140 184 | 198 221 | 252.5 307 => -3.7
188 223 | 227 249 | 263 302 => 3.2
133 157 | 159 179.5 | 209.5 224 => 0.1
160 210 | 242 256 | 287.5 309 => 5.8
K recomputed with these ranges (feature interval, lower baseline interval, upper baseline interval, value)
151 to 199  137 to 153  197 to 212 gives 3.13 keV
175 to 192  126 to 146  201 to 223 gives 0.36 keV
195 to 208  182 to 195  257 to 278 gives -0.22 keV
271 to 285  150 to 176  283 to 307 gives -0.05 keV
